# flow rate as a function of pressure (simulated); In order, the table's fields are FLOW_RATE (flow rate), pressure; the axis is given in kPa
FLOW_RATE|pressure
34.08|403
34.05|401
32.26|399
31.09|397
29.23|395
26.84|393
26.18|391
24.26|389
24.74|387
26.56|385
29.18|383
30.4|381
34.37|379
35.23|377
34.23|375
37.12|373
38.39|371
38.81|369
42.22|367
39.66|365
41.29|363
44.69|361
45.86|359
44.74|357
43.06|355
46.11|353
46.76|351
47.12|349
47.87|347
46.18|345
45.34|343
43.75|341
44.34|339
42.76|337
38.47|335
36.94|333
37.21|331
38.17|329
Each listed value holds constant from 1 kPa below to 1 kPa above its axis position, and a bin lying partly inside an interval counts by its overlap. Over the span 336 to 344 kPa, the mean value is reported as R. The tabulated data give 44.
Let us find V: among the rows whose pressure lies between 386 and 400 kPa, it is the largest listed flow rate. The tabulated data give 32.26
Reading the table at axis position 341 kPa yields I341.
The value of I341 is 43.75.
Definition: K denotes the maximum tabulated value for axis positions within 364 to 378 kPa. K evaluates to 42.22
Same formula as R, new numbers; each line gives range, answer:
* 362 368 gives 41.1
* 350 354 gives 46.4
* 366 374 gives 39.1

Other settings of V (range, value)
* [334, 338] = 42.76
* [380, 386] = 30.4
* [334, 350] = 47.87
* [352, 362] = 46.11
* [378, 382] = 34.37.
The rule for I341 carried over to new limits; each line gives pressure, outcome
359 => 45.86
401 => 34.05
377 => 35.23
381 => 30.4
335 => 38.47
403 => 34.08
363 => 41.29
